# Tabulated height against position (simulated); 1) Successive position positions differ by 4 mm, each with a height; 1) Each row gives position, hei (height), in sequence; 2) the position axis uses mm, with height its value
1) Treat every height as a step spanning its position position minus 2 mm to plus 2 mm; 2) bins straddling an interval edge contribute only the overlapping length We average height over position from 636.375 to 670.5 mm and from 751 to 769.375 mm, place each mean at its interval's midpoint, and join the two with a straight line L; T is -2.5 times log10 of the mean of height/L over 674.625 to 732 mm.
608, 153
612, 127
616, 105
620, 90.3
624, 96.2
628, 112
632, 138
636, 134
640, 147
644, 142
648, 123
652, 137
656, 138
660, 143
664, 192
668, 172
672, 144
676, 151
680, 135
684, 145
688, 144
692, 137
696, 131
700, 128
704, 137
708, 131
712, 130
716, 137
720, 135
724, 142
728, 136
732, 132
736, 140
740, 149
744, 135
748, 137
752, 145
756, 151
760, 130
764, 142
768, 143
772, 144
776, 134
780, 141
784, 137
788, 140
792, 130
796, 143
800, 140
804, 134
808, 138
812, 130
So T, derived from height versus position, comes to 0.07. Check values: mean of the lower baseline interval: 148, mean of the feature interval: 137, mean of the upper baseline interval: 142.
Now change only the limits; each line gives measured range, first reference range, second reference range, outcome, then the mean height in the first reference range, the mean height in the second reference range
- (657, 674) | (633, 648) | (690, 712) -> -0.19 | 138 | 133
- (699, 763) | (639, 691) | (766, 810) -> 0.04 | 147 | 139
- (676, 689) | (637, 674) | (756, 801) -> 0.03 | 148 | 139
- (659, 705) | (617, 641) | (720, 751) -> -0.15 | 118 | 139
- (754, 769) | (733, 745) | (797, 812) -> -0.01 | 141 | 137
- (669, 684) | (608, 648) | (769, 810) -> -0.14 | 123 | 138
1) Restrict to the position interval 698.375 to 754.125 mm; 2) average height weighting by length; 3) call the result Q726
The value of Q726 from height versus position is 137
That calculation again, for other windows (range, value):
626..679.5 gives 144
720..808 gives 139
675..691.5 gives 143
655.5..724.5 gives 143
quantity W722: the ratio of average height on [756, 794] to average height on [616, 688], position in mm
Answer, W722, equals 1.01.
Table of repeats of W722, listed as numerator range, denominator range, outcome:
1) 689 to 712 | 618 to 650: 1.08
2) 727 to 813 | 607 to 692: 1.02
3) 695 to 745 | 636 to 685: 0.92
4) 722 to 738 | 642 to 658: 1.02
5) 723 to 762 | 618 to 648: 1.14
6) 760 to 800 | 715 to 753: 1.00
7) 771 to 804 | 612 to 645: 1.15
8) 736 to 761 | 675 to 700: 1.02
